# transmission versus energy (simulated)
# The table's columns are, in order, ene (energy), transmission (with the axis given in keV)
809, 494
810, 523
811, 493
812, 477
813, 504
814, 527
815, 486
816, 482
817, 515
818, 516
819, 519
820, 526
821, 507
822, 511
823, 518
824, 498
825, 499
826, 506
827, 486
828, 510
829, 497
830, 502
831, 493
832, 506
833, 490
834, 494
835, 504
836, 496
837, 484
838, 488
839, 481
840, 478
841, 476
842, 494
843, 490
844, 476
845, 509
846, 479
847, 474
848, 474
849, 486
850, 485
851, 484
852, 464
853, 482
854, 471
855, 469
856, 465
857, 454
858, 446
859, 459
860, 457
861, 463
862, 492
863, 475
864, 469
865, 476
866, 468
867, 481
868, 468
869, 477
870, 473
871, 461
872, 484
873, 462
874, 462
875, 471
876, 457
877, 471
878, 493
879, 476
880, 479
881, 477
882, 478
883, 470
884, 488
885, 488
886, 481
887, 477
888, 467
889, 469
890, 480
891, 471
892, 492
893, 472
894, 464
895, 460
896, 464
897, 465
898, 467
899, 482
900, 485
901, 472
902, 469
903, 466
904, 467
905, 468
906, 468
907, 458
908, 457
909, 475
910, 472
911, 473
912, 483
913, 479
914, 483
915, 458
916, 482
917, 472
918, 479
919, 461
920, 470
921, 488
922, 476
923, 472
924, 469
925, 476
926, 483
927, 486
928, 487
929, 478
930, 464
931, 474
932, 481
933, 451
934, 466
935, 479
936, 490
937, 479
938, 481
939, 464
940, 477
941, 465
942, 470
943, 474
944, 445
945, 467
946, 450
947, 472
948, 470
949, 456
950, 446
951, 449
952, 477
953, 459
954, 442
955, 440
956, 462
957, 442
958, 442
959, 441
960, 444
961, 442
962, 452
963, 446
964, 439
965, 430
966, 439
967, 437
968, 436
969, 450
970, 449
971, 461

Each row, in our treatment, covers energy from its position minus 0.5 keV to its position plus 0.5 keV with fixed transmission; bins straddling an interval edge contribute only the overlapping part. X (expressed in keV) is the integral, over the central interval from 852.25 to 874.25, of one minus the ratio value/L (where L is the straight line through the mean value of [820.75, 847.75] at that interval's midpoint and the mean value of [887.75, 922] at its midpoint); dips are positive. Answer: 0.7 keV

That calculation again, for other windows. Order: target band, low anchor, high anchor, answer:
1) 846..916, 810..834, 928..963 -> 1.6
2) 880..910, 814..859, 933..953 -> 0.3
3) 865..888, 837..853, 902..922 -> 0.1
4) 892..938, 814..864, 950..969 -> -1.2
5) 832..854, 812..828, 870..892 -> 0.4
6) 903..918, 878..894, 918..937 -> 0.2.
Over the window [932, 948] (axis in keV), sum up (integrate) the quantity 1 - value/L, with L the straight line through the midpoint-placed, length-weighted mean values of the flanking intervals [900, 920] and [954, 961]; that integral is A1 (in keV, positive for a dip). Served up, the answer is -0.5 keV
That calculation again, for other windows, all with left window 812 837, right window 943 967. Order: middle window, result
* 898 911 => 0.02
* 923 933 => -0.32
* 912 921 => -0.17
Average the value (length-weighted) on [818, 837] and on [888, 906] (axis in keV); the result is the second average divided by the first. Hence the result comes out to 0.94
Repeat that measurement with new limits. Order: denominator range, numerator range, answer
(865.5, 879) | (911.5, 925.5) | 1.01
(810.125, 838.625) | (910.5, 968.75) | 0.92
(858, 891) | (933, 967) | 0.97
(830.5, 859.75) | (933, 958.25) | 0.96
